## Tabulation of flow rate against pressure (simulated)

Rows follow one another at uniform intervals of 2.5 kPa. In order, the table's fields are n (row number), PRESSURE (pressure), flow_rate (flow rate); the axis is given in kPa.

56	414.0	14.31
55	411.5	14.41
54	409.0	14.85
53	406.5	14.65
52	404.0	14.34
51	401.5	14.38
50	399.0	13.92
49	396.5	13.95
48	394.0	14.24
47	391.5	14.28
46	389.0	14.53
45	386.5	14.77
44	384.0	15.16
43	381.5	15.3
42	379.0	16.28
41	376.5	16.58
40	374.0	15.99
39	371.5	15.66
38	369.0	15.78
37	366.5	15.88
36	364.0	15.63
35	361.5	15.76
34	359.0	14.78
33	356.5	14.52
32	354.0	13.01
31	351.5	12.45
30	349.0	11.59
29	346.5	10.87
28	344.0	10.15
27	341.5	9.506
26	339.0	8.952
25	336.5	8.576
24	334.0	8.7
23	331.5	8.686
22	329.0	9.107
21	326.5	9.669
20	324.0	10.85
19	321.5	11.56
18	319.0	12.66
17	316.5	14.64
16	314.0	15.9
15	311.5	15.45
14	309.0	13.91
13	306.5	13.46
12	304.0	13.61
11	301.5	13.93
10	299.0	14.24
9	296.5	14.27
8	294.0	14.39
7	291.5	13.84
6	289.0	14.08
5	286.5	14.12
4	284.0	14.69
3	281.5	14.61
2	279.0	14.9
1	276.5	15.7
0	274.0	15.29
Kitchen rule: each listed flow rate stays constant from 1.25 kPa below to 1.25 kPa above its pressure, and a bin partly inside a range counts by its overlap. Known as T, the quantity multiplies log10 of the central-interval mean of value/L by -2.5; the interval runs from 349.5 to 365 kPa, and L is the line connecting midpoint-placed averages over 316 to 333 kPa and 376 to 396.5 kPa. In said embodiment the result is -0.09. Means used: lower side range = 10.8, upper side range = 15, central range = 14.2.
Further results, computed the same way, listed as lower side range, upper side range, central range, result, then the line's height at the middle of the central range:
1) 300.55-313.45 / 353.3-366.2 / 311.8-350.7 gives 0.31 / 14.5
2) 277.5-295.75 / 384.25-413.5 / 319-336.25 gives 0.41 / 14.4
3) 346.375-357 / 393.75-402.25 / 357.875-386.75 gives -0.18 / 13.2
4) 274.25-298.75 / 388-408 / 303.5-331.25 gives 0.15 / 14.5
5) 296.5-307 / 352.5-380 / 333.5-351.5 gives 0.43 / 14.8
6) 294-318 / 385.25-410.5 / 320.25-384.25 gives 0.14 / 14.4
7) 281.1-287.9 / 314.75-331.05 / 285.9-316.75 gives -0.10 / 13.1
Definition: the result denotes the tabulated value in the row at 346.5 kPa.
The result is 10.87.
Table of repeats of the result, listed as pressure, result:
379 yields 16.28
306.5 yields 13.46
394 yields 14.24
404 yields 14.34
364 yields 15.63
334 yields 8.7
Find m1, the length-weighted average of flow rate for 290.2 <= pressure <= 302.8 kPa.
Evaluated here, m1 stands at 14.1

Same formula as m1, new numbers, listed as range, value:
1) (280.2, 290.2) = 14.4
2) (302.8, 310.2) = 13.7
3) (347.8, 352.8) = 12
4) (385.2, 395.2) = 14.5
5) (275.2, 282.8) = 15.1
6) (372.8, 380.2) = 16.3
